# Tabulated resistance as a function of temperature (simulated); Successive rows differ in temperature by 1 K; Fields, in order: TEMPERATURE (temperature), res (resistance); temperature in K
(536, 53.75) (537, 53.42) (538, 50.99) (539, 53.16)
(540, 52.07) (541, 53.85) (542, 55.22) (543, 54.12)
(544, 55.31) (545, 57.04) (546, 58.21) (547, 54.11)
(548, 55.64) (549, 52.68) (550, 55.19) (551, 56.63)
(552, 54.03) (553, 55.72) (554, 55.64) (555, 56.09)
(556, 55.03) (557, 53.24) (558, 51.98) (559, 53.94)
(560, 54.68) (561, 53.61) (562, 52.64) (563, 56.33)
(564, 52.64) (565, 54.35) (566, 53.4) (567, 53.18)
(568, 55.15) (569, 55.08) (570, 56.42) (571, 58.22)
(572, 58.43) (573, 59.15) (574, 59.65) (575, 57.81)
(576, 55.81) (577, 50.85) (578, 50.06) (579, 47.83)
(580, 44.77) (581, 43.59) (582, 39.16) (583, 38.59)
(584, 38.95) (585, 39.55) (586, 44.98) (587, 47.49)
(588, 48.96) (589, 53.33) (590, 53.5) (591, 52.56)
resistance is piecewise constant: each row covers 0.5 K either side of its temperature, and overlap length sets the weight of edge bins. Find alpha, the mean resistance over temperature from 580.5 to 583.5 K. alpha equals 40.4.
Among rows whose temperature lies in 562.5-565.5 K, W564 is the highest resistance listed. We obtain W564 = 56.33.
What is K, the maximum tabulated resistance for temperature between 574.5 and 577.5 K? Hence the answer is 57.81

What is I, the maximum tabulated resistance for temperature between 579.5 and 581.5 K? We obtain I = 44.77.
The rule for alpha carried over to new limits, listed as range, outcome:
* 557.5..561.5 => 53.6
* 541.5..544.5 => 54.9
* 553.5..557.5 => 55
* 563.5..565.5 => 53.5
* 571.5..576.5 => 58.2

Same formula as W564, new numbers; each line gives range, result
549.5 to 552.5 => 56.63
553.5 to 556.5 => 56.09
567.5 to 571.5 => 58.22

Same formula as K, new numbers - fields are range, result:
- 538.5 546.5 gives 58.21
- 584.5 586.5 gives 44.98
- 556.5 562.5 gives 54.68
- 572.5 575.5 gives 59.65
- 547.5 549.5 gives 55.64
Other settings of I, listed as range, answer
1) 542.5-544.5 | 55.31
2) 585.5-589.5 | 53.33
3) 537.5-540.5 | 53.16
